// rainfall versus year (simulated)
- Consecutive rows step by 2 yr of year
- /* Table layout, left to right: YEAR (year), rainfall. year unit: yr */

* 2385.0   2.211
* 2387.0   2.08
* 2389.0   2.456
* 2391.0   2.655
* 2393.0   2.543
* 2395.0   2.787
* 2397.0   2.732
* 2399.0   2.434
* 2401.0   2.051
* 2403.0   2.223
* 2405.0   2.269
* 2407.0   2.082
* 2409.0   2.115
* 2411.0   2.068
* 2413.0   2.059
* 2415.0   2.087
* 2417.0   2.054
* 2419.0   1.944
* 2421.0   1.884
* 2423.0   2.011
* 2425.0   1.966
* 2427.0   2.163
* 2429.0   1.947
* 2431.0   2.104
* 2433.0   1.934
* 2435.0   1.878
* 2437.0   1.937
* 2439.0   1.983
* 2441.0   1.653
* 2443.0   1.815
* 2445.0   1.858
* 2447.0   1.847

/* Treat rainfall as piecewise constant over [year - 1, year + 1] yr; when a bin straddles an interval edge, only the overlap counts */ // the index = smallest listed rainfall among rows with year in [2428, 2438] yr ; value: 1.878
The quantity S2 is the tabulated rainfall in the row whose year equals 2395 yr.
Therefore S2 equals 2.787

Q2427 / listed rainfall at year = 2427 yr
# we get 2.163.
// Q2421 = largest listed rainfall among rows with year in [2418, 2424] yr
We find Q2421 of 2.011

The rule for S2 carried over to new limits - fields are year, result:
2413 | 2.059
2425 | 1.966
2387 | 2.08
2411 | 2.068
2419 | 1.944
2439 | 1.983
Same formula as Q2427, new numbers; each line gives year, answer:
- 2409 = 2.115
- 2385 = 2.211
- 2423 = 2.011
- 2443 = 1.815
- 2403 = 2.223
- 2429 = 1.947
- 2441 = 1.653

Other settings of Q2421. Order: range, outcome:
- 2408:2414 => 2.115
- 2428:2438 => 2.104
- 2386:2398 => 2.787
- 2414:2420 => 2.087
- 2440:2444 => 1.815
